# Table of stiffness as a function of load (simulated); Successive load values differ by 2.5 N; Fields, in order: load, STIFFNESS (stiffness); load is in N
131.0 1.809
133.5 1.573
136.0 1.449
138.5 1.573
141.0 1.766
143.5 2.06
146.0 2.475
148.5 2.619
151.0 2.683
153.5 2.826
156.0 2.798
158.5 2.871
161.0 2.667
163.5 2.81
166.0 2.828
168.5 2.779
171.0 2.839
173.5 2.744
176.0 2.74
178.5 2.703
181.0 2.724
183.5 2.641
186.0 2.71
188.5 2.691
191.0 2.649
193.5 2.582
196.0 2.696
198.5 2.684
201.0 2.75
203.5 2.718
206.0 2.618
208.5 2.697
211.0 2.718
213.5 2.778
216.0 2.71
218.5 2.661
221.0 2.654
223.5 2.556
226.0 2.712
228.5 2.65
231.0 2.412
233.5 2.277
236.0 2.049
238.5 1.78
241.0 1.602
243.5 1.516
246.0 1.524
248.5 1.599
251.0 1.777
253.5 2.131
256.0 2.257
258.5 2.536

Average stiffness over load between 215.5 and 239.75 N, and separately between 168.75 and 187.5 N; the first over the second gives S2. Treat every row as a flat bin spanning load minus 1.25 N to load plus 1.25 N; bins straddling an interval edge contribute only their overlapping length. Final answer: 0.9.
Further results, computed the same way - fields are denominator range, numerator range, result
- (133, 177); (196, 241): 1.03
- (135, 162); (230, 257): 0.81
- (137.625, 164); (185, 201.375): 1.08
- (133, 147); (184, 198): 1.47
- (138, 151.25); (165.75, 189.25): 1.25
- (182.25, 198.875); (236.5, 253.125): 0.63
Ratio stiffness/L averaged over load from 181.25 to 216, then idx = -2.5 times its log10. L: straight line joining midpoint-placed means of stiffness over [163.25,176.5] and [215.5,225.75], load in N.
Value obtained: 0.008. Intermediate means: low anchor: 2.79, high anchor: 2.65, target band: 2.69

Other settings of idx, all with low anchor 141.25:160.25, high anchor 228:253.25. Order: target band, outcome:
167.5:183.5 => -0.150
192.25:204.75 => -0.208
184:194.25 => -0.163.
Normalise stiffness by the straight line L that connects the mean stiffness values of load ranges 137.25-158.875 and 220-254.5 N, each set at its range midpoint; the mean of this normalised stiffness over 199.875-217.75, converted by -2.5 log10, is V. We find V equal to -0.24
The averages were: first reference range 2.39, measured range 2.71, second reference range 2.08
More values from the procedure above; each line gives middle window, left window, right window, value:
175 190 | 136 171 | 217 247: -0.13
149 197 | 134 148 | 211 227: -0.23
